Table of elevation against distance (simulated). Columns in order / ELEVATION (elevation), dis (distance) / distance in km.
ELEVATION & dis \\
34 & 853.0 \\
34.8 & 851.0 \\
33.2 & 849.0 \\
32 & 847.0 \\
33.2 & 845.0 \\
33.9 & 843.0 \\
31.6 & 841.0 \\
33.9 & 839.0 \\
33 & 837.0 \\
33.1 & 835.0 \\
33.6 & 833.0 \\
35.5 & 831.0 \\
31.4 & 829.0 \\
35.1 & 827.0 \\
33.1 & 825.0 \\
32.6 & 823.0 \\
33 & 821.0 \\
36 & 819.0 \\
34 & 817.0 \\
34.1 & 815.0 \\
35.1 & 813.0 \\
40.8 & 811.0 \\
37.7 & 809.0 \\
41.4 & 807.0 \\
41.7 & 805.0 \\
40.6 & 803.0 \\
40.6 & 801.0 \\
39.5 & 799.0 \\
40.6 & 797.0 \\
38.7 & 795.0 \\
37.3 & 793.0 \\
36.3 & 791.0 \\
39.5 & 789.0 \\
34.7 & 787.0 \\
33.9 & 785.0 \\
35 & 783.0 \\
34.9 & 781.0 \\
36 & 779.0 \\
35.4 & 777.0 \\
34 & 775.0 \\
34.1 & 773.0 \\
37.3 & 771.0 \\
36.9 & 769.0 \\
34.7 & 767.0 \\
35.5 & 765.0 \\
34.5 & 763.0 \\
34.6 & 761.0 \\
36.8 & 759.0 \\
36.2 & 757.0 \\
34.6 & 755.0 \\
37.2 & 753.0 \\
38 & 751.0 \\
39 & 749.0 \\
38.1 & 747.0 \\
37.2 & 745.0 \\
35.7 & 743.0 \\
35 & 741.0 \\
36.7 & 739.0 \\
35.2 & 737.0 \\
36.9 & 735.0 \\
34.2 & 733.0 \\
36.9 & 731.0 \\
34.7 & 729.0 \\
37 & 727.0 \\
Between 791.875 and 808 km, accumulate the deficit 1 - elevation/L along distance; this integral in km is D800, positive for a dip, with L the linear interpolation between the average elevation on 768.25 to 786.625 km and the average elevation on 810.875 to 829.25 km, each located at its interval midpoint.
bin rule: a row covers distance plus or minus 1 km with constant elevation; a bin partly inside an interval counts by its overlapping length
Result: -2.44 km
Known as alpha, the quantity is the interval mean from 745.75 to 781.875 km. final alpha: 36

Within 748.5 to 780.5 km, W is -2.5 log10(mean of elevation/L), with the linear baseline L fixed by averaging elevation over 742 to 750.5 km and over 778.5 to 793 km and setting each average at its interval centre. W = 0.03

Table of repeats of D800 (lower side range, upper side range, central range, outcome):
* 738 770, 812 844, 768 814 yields -3.3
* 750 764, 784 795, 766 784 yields 0.5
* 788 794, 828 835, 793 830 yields -1.5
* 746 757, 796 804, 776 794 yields 1.6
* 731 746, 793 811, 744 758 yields -0.2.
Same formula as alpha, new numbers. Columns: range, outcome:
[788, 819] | 38.4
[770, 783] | 35.3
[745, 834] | 36.4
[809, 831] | 34.7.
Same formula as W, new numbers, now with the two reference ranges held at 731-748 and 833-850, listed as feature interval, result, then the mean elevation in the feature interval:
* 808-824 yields -0.05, 35.4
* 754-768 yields 0.01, 35.3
